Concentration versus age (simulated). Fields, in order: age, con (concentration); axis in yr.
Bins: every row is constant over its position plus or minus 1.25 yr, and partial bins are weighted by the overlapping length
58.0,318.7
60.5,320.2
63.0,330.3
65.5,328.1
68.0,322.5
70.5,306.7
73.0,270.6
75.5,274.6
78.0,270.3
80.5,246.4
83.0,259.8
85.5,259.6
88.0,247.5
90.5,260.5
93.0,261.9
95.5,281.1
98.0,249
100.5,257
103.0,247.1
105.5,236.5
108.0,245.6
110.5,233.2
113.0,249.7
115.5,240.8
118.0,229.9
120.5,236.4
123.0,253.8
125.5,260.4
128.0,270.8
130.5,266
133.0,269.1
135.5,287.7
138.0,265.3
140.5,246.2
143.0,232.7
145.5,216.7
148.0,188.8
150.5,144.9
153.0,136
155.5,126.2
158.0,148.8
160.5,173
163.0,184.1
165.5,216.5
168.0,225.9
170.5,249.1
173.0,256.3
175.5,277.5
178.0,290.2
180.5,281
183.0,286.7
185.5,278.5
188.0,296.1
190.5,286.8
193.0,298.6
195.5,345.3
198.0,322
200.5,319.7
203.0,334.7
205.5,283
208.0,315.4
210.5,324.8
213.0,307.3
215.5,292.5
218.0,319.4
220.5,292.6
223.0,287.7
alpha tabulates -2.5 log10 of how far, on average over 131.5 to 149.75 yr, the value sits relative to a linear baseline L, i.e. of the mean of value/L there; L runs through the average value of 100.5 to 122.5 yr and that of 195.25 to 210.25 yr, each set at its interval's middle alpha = 0.10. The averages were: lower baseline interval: 241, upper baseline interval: 319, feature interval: 241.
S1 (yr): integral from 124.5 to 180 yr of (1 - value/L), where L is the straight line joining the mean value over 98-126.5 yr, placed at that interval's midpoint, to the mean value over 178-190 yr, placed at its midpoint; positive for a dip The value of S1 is 8.8 yr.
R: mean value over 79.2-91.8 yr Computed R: 255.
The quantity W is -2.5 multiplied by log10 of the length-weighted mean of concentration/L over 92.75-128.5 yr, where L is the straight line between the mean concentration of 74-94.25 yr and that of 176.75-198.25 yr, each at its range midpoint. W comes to 0.084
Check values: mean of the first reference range 260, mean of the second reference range 297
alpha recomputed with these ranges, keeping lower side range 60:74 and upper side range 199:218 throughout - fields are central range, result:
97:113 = 0.266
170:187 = 0.135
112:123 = 0.285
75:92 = 0.206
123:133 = 0.181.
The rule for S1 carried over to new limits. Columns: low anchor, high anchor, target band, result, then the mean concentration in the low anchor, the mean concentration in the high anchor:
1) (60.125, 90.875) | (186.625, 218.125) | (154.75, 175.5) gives 6.8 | 284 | 311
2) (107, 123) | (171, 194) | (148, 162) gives 6.1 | 240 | 282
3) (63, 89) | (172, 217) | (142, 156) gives 5.6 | 281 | 300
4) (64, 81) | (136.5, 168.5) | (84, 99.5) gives 0.4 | 291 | 193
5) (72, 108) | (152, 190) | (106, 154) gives 1.7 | 258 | 230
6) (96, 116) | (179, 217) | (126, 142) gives -0.2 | 246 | 305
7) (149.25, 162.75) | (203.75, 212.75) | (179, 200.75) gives -4.2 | 149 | 309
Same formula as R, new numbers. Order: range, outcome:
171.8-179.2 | 275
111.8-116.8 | 245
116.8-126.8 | 245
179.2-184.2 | 284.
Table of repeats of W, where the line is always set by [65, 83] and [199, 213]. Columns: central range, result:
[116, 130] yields 0.18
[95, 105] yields 0.14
